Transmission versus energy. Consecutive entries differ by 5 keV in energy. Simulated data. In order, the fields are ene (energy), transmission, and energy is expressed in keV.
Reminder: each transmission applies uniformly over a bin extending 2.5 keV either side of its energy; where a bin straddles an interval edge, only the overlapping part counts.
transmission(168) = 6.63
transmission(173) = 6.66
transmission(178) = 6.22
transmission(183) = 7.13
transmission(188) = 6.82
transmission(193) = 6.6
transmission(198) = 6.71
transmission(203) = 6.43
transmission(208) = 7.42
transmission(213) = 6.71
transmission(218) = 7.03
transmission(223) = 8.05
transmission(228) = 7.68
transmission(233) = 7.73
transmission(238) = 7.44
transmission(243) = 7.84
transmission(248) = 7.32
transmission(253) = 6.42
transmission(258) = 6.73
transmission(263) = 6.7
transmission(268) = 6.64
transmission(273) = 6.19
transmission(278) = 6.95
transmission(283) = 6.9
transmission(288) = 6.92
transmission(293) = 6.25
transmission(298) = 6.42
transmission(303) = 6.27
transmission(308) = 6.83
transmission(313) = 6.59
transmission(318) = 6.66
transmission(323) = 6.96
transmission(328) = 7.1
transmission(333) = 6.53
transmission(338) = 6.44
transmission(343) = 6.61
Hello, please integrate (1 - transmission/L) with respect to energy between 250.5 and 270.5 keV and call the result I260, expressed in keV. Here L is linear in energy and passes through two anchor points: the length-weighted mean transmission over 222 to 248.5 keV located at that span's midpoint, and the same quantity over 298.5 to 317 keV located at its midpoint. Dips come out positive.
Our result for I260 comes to 1.8 keV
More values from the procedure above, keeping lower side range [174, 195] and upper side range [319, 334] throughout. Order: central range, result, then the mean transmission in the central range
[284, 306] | 1.1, 6.5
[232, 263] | -1.9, 7.18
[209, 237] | -2.9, 7.44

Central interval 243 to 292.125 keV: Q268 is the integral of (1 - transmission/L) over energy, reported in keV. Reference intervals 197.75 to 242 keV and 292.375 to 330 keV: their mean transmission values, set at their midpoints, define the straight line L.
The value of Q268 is 1.17 keV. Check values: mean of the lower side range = 7.29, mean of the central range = 6.79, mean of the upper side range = 6.65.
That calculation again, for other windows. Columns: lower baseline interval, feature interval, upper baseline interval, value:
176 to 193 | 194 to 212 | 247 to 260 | -0.23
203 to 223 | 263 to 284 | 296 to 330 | 0.59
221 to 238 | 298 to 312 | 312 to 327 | 0.83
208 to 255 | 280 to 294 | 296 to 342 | 0.33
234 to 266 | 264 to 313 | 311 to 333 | 2.39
